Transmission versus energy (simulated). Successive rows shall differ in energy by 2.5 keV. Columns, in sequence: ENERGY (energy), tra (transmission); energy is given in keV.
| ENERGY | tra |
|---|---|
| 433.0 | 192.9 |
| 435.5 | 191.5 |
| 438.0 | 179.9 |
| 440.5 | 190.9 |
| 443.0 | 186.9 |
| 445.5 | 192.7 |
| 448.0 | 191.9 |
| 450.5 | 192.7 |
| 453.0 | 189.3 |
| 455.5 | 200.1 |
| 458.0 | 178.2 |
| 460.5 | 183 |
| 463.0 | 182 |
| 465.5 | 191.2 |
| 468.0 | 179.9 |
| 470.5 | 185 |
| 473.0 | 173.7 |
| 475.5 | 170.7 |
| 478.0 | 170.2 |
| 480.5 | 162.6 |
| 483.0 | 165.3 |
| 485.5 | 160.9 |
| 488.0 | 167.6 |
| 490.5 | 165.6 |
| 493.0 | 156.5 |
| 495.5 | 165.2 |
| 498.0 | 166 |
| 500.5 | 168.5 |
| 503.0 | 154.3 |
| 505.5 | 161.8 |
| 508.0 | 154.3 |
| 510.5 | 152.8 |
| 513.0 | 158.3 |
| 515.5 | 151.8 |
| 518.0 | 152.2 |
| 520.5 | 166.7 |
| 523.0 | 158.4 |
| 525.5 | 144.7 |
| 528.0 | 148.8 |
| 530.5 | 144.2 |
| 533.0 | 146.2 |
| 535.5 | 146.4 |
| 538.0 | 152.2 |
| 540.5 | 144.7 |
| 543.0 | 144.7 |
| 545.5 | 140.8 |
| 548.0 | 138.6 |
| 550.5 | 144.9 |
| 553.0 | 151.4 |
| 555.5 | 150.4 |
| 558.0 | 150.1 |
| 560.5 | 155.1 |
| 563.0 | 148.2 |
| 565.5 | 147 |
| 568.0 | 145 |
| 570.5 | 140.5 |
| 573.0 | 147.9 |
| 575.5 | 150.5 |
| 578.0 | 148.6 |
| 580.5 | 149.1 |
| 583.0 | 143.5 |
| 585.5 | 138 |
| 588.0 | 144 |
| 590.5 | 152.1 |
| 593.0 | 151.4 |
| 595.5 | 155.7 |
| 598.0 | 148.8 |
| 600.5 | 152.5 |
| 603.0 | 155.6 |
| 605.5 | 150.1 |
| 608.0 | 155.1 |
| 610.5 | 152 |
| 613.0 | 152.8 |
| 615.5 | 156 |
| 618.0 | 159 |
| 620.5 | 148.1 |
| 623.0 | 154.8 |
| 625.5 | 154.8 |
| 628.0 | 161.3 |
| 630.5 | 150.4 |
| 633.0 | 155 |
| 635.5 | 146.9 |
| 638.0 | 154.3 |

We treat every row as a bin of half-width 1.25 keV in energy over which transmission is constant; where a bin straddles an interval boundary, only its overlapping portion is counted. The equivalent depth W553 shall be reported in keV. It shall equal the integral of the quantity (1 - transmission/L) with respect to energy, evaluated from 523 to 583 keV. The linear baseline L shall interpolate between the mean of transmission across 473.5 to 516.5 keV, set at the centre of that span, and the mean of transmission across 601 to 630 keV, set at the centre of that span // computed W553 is 4.3 keV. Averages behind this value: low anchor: 162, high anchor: 154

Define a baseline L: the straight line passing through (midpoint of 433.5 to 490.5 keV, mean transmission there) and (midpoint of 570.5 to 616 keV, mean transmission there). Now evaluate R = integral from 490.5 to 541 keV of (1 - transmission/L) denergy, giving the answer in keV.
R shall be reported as 4.0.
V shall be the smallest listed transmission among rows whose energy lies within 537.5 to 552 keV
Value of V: 138.6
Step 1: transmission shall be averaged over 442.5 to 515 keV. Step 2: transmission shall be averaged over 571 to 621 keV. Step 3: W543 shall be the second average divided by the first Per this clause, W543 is 0.87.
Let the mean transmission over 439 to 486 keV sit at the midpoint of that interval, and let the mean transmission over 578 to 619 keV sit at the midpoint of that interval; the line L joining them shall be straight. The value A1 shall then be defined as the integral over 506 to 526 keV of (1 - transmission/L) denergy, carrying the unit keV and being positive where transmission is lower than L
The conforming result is 1.7 keV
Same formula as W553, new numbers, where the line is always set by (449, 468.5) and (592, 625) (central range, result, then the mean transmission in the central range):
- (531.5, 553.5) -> 3.00 keV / 145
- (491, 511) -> 1.95 keV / 160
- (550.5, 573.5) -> 2.20 keV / 148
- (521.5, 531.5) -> 1.30 keV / 150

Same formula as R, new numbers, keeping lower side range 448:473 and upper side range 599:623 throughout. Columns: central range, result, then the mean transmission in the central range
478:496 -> 1.7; 164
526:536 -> 1.4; 146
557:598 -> 3.3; 148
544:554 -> 1.4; 144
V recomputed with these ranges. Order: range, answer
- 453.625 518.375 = 151.8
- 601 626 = 148.1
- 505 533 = 144.2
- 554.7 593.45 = 138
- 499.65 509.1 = 154.3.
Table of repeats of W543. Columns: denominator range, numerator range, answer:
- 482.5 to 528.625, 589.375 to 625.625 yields 0.96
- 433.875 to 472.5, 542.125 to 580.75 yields 0.78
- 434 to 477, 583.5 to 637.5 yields 0.82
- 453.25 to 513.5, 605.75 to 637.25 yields 0.90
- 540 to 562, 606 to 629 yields 1.05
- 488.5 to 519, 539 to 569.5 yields 0.92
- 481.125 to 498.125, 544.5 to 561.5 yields 0.90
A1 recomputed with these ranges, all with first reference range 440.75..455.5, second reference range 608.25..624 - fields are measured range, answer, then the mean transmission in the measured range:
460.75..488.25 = 1.71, 174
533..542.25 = 1.30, 147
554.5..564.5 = 0.94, 151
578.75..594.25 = 1.36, 146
